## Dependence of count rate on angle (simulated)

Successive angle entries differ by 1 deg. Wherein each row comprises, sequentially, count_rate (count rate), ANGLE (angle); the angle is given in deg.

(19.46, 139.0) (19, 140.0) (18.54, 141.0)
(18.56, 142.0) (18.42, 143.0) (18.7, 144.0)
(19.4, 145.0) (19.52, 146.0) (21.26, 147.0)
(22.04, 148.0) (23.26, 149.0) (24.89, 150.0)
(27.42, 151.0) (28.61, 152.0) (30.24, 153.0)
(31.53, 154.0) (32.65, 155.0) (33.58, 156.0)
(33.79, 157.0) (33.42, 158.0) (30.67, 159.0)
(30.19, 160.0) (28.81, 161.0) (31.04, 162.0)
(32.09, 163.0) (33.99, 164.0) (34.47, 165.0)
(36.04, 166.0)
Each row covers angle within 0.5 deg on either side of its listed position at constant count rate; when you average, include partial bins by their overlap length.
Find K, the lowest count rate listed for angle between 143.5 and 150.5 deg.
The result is 18.7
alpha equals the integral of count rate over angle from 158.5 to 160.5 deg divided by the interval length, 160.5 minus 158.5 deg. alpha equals 30.4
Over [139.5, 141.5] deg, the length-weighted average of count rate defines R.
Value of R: 18.8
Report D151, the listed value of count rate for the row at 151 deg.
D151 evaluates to 27.42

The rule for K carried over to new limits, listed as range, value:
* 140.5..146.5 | 18.42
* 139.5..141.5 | 18.54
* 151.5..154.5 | 28.61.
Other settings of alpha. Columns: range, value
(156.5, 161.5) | 31.4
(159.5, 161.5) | 29.5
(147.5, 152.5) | 25.2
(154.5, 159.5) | 32.8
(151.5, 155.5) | 30.8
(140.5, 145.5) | 18.7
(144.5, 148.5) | 20.6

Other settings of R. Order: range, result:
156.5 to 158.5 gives 33.6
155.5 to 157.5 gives 33.7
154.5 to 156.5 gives 33.1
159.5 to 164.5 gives 31.2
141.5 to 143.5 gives 18.5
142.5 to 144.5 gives 18.6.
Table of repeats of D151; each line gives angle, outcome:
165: 34.47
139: 19.46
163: 32.09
